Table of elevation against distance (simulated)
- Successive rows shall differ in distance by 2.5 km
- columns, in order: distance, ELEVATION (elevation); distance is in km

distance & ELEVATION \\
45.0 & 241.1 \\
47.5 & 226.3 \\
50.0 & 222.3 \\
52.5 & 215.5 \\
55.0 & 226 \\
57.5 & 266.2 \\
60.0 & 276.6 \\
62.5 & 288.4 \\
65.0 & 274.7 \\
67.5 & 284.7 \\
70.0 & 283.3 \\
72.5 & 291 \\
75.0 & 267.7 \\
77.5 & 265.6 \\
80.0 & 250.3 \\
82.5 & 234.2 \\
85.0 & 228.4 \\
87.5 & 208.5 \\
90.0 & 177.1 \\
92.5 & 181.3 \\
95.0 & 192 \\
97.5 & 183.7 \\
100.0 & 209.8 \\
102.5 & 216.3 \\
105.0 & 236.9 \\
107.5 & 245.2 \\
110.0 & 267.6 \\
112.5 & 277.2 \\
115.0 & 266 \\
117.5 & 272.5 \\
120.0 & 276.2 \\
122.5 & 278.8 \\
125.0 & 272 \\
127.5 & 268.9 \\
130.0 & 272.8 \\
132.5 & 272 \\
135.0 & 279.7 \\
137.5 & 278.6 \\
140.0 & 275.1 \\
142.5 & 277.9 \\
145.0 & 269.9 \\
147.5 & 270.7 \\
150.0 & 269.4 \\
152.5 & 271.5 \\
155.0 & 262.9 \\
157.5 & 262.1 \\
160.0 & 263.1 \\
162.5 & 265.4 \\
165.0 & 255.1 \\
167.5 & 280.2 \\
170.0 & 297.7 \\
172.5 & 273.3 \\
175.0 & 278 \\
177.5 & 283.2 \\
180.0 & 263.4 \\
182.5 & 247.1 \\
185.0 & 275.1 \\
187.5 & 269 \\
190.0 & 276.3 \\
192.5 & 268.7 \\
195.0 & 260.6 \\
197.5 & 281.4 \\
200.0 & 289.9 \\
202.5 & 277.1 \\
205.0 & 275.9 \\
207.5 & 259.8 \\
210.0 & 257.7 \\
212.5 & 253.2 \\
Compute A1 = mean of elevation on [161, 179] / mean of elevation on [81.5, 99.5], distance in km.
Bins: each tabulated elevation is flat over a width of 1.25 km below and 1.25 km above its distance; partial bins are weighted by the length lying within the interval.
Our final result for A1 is 1.37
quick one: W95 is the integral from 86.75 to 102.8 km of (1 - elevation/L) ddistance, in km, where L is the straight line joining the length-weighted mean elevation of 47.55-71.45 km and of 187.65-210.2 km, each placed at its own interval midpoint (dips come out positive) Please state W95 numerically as 4.17 km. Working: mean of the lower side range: 258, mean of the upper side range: 272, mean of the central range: 194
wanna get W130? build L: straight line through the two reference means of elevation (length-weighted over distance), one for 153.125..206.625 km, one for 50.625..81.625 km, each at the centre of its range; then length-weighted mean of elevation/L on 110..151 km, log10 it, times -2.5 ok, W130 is -0.02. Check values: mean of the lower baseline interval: 265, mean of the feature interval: 273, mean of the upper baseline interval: 272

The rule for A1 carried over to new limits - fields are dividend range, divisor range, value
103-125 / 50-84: 1.01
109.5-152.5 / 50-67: 1.07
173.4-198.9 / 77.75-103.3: 1.29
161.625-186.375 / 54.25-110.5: 1.13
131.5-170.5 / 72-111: 1.20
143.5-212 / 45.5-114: 1.12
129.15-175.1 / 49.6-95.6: 1.11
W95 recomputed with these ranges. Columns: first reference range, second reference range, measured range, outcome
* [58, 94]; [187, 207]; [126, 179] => -1.4 km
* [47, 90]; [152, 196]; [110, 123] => -0.7 km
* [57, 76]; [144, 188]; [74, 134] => 7.2 km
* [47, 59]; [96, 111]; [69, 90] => -1.8 km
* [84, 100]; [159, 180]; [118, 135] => -3.2 km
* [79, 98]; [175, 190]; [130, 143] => -2.0 km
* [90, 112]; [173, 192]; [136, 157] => -2.2 km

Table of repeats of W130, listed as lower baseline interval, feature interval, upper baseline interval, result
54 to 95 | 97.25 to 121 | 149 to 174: 0.04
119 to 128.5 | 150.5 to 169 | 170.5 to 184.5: 0.02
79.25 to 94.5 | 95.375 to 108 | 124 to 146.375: 0.08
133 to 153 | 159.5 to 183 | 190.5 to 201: 0.01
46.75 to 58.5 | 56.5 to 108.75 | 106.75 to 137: 0.03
